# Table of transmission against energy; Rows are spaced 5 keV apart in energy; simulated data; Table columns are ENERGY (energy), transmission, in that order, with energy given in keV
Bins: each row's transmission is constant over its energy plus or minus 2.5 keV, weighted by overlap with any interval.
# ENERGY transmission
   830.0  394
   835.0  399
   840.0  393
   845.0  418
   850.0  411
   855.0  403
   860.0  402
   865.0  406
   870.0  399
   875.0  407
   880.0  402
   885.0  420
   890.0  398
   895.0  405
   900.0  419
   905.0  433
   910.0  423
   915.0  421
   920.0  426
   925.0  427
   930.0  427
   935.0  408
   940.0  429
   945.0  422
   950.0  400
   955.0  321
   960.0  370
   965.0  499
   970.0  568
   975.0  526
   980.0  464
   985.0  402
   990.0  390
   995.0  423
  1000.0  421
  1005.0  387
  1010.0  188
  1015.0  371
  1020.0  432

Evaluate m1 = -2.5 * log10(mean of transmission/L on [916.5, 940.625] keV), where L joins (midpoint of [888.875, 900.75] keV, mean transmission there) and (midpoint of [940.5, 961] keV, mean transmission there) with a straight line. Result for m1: -0.080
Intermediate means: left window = 407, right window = 384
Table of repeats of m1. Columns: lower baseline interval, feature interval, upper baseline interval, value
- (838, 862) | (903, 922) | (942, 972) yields -0.018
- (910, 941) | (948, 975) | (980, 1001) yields -0.058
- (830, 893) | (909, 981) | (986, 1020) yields -0.136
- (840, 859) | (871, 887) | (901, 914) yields 0.023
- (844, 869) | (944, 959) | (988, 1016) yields 0.006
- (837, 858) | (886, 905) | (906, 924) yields 0.019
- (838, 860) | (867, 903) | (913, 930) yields 0.021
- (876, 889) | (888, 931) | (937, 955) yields -0.035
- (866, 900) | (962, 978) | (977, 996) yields -0.241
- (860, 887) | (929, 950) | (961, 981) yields 0.136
